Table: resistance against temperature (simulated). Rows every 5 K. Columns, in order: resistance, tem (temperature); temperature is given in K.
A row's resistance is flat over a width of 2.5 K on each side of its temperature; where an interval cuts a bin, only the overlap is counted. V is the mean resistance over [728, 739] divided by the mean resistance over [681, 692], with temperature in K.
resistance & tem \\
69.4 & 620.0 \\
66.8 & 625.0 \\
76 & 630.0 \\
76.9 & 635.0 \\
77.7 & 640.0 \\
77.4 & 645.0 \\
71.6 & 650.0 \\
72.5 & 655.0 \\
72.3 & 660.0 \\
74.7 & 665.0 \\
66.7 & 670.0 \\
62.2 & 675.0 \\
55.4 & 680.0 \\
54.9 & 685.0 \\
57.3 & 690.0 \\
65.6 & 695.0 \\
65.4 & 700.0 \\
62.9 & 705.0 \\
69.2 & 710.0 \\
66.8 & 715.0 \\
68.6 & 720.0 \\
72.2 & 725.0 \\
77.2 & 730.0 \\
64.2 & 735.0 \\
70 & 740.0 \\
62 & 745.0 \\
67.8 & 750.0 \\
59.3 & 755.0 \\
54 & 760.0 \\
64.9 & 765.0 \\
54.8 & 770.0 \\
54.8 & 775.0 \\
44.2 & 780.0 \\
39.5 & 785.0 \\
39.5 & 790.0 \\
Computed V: 1.3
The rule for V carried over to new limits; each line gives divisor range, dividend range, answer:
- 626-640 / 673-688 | 0.76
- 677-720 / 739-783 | 0.94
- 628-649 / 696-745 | 0.89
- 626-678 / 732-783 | 0.82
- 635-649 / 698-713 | 0.86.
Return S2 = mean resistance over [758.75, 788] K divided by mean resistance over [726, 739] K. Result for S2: 0.7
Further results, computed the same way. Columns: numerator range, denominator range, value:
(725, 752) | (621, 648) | 0.92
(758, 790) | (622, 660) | 0.69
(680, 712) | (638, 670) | 0.84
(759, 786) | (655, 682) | 0.78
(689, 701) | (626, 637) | 0.84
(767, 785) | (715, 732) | 0.70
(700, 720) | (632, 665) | 0.89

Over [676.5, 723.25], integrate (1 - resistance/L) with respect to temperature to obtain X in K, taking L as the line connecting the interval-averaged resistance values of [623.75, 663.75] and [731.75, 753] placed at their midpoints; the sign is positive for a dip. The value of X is 4.4 K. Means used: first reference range 74.1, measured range 63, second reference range 66.2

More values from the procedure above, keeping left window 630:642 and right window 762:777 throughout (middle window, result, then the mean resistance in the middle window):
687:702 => 1.4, 62.4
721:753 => -3.0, 68.7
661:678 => 1.0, 67.9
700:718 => 0.1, 66.2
